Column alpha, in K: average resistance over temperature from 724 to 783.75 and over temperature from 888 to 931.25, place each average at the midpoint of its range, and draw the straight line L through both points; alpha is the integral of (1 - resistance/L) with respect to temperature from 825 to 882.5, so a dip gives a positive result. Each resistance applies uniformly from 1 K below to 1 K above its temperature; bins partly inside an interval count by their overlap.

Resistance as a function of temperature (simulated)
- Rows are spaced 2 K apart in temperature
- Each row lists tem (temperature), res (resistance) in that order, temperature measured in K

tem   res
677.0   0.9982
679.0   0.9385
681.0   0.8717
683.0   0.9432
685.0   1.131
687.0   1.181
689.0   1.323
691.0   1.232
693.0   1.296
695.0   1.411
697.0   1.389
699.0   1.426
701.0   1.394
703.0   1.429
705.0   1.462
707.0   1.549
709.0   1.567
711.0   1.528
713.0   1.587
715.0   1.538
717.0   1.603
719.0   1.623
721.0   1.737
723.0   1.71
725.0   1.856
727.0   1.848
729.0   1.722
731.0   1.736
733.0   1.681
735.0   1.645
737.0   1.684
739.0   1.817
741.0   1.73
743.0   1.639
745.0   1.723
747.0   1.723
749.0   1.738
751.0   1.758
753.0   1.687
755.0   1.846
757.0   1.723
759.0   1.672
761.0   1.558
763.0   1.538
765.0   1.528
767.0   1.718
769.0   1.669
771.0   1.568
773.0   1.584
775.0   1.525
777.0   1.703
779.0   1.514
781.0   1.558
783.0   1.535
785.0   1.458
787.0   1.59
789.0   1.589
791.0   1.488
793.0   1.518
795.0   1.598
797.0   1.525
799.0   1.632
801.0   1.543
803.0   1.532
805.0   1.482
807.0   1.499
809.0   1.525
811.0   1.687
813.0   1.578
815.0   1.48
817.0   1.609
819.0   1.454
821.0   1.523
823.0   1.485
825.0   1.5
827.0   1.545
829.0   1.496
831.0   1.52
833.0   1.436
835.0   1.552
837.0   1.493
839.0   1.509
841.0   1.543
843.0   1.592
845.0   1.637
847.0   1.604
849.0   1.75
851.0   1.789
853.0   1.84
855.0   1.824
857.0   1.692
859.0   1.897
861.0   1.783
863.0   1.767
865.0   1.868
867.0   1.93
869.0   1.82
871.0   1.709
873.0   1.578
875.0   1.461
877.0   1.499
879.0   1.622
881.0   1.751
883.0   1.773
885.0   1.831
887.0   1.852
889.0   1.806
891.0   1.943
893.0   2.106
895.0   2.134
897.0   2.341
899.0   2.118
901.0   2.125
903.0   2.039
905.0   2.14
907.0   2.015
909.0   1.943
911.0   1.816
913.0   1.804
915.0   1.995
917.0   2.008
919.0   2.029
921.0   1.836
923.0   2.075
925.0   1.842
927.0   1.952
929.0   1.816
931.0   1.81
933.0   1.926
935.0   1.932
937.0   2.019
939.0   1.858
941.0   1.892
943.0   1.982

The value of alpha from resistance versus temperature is 6.7 K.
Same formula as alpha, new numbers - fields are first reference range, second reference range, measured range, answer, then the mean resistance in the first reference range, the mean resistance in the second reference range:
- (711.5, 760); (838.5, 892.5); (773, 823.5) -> 5.1 K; 1.71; 1.73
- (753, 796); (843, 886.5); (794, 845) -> 3.9 K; 1.6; 1.73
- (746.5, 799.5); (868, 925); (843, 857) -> 0.5 K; 1.61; 1.9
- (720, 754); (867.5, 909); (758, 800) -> 4.7 K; 1.73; 1.89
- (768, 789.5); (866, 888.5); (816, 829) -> 0.9 K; 1.57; 1.71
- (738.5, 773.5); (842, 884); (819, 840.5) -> 2.6 K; 1.68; 1.72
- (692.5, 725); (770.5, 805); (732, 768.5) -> -3.5 K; 1.53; 1.55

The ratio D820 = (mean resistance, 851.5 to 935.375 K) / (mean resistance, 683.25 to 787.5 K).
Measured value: 1.2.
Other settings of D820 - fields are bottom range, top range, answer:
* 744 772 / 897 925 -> 1.20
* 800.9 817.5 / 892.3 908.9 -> 1.37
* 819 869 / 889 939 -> 1.20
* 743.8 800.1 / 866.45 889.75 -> 1.06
